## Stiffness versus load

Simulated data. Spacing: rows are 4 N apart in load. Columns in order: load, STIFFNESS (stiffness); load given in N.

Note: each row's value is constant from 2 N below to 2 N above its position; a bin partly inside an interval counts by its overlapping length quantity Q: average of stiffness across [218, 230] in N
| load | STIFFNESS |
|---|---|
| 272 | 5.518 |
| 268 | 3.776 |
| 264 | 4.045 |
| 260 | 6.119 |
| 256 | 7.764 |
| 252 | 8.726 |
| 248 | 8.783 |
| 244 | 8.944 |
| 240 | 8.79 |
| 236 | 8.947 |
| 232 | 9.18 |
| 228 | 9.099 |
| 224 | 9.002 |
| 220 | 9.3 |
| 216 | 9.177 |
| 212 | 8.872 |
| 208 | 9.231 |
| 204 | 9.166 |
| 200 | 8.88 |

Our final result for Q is 9.13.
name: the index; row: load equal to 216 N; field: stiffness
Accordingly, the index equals 9.177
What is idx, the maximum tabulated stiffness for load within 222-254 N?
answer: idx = 9.18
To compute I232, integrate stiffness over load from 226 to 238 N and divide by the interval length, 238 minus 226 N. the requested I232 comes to 9.08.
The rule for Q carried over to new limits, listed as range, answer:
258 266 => 5.08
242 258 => 8.55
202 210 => 9.2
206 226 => 9.12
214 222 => 9.24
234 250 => 8.87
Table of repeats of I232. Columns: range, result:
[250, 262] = 7.54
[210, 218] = 9.02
